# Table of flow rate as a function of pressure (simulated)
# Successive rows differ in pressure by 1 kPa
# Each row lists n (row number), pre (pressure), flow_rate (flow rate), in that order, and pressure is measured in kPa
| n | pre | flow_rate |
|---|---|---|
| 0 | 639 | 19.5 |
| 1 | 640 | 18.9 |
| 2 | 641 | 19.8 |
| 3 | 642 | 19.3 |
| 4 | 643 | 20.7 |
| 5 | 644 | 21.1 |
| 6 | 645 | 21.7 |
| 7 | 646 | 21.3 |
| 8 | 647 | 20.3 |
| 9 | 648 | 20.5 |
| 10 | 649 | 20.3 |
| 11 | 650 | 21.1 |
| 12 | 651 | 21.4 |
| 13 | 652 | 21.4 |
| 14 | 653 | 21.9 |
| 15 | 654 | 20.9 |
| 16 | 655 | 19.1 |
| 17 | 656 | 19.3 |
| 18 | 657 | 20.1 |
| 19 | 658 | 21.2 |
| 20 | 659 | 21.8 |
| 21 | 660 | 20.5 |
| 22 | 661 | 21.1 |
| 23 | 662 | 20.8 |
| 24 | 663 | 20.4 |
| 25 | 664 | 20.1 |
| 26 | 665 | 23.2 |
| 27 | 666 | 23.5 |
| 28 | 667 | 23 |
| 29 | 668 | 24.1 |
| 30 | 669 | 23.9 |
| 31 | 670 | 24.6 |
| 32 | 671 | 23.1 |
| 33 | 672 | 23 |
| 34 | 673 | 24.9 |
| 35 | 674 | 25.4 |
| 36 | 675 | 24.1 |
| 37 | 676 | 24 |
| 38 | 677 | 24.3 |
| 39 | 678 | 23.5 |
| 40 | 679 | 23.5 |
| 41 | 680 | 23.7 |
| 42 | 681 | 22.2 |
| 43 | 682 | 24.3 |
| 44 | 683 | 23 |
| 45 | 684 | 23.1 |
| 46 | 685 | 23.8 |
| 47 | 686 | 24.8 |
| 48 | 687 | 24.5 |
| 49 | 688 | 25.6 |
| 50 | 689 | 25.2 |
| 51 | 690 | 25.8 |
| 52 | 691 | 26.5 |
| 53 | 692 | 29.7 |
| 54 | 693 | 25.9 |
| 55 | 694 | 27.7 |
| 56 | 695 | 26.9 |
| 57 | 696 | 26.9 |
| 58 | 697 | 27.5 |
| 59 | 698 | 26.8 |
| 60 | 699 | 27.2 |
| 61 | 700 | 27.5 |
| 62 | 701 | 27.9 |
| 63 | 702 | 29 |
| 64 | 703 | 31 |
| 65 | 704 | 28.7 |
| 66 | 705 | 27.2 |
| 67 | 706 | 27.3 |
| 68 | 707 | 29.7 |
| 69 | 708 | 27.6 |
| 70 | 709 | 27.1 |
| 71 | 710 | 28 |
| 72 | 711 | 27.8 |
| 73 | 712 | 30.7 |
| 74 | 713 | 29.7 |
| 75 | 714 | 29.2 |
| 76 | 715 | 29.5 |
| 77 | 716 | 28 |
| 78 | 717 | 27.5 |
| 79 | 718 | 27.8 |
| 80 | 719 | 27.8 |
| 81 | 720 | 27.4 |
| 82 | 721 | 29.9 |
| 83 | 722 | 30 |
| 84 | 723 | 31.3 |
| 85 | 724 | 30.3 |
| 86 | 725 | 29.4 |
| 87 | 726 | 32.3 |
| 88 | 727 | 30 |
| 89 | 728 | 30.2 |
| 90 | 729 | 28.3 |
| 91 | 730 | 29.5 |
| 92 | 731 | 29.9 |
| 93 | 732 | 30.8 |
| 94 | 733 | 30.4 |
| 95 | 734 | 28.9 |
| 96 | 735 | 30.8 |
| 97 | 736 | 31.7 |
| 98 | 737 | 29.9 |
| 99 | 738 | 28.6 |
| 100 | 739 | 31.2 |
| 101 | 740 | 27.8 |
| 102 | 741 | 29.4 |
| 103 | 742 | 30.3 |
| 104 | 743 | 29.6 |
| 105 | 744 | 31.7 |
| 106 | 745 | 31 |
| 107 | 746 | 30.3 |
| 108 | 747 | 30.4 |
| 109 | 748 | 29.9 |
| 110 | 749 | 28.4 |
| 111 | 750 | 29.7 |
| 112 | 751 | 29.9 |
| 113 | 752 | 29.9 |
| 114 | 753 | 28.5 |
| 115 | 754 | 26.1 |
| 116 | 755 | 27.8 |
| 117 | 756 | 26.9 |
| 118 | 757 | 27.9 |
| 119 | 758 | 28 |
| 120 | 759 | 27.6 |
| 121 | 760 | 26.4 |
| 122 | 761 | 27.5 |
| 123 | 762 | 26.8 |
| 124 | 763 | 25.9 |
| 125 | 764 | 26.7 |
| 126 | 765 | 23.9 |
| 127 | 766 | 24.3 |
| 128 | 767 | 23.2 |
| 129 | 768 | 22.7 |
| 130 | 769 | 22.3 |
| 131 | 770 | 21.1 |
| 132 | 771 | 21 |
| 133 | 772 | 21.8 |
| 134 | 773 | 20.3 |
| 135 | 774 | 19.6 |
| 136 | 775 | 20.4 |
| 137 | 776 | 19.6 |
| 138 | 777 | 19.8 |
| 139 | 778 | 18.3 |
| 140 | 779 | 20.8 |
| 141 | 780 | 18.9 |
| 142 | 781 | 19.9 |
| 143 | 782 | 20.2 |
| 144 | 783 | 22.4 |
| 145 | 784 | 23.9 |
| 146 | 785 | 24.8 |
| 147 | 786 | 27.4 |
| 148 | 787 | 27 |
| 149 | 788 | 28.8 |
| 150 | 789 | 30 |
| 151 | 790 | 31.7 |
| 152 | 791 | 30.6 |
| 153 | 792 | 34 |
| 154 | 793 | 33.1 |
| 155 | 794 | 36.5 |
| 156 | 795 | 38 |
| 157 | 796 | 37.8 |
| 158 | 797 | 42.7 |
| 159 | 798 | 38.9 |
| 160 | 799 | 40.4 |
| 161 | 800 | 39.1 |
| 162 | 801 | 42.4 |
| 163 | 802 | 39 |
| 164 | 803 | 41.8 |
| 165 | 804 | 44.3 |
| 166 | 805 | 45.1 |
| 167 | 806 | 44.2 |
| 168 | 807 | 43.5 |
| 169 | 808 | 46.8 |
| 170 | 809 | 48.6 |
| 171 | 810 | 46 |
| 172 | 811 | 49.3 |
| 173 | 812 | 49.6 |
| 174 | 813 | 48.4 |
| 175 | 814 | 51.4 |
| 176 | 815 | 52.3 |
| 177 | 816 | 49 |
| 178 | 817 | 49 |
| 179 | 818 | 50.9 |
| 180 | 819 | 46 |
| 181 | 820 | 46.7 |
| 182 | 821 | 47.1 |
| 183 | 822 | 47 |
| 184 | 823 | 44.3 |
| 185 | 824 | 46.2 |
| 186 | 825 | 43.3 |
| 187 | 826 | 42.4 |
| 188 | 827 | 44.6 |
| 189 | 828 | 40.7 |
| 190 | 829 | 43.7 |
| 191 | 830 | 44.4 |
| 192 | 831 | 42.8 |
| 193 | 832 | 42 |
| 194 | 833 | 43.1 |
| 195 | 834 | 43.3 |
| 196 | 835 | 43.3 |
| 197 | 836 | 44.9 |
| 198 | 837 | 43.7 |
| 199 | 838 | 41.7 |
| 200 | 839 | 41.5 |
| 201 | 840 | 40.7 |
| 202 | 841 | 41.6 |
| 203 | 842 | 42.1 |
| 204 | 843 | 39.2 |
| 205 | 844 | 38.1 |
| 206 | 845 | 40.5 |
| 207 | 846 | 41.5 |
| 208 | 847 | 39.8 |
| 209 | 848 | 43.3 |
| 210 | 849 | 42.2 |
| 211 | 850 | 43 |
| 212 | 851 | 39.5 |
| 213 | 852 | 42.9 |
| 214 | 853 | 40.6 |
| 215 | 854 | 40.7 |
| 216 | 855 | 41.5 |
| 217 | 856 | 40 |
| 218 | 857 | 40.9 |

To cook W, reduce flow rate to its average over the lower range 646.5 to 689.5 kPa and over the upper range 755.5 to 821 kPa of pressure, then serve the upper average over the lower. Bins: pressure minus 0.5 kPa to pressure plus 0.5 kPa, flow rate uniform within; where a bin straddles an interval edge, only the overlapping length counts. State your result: 1.5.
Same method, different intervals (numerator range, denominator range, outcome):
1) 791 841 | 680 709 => 1.65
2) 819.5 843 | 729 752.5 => 1.45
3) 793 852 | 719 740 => 1.45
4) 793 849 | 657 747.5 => 1.62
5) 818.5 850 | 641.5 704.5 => 1.82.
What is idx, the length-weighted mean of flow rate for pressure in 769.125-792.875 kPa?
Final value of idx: 23.7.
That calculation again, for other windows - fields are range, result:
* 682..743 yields 28.3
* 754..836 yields 34.9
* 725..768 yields 28.7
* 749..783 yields 24.1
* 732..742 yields 29.9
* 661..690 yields 23.6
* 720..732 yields 30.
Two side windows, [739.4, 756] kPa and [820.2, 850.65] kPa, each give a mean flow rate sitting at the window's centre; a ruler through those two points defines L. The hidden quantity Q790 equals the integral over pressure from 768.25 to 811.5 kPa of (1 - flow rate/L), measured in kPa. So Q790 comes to 5.6 kPa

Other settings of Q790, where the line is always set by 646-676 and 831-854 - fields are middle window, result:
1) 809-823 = -3.48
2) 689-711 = -1.24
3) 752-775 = 5.70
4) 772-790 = 6.35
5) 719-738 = -0.43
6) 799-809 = -1.47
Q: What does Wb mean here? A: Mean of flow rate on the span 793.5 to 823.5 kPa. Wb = 44.9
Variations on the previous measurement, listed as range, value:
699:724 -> 28.7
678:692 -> 24.5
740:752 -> 30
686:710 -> 27.3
